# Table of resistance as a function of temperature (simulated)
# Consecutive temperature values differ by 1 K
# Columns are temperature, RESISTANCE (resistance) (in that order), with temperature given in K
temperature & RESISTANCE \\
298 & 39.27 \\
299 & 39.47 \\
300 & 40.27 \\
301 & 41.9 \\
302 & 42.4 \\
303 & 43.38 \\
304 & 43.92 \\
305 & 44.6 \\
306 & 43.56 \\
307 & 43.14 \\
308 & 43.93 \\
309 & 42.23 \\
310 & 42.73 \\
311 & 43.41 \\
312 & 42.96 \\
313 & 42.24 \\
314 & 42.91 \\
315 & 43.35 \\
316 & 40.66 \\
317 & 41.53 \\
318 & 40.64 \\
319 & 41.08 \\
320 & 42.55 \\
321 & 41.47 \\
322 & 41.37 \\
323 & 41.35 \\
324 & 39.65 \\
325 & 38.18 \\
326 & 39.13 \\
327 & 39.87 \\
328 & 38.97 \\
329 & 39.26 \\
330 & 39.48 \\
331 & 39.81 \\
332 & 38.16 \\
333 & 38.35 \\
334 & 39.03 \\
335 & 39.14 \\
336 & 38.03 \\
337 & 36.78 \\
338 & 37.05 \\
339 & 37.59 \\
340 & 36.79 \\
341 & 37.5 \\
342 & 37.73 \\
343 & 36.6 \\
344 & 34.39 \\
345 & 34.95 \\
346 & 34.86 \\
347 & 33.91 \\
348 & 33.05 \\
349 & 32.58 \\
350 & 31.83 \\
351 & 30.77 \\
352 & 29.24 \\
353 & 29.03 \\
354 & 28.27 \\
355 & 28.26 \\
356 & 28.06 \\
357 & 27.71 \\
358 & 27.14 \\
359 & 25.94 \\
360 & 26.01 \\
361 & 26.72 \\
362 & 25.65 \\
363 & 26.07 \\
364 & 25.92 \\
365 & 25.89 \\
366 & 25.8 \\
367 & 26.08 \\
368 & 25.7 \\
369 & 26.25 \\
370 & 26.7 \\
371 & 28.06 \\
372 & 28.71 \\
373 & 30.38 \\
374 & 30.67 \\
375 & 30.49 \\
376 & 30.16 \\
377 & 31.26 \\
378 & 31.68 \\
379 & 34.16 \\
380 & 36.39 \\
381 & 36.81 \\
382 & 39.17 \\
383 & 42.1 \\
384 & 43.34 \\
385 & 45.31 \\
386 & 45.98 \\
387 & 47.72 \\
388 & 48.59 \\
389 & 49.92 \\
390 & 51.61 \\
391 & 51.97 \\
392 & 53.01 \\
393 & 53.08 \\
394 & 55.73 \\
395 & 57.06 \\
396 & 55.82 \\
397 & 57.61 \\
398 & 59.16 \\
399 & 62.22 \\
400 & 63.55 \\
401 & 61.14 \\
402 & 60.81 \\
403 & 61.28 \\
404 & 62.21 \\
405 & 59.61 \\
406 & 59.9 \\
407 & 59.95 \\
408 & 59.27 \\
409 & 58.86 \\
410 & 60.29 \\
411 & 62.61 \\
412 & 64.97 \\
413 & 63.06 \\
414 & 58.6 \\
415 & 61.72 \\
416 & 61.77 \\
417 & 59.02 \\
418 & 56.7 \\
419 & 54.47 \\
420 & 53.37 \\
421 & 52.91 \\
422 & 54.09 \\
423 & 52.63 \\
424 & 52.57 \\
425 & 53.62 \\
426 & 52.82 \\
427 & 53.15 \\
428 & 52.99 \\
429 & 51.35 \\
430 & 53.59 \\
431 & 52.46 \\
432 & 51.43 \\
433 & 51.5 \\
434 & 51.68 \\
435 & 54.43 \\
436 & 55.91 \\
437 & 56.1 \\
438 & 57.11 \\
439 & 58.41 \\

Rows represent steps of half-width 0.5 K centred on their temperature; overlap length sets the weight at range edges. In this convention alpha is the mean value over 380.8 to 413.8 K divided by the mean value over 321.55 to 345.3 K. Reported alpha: 1.44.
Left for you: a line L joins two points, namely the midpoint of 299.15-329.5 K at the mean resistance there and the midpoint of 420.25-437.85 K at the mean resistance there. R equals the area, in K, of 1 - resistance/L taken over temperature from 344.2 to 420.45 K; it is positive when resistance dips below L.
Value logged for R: 9.4 K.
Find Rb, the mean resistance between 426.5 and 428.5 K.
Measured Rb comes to 53.1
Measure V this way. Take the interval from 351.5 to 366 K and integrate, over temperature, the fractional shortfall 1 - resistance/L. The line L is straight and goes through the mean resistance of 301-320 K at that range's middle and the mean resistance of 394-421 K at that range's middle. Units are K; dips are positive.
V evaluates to 6.8 K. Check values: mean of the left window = 42.7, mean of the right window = 59.6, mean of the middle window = 27.1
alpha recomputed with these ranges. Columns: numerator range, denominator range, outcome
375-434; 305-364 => 1.44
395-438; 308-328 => 1.38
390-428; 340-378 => 1.94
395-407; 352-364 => 2.21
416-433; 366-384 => 1.70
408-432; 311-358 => 1.52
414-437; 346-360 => 1.83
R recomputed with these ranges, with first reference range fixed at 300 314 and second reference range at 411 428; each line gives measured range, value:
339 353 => 4.0 K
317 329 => 1.2 K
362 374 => 5.6 K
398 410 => -1.3 K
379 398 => 1.7 K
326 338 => 1.9 K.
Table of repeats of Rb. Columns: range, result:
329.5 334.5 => 39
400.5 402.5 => 61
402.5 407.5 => 60.6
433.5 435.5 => 53.1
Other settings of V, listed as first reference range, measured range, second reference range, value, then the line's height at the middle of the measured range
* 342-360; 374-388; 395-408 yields 3.00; 48.3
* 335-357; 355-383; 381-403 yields 9.03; 43.1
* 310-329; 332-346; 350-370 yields -1.12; 34.4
